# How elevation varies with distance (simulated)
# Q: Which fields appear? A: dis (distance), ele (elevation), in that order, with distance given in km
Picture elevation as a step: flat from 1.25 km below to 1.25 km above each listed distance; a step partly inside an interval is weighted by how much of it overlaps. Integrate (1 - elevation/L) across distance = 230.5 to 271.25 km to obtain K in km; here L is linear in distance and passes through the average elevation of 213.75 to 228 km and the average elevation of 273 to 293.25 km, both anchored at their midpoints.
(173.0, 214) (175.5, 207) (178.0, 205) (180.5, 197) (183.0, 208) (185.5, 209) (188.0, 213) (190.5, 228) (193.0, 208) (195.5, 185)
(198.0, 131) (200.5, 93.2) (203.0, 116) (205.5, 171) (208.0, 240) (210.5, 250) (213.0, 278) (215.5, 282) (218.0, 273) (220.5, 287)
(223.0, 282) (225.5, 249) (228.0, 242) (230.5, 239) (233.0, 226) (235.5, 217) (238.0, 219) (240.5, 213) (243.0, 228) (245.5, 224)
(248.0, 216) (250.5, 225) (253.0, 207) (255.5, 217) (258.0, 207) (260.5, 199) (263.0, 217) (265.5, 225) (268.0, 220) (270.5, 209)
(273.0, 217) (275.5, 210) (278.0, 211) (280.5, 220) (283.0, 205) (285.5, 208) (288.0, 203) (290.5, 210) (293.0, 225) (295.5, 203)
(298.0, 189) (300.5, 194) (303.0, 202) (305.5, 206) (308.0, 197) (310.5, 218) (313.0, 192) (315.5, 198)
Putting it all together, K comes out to 4.15 km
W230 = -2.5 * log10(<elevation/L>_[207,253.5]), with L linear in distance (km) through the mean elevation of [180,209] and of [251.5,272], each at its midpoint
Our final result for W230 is -0.22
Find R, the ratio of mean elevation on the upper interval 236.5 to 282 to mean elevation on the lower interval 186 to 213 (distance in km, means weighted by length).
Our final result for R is 1.14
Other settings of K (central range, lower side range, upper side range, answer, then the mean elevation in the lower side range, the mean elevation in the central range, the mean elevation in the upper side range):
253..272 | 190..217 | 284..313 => -1.03 km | 198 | 213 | 204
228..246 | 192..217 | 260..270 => -1.59 km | 196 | 225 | 216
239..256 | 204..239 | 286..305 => 0.93 km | 246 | 219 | 204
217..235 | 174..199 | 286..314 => -4.80 km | 200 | 255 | 204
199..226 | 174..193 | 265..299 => -2.29 km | 210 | 228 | 211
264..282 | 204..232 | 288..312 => 0.37 km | 252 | 216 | 205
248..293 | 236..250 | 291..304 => -0.29 km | 220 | 213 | 203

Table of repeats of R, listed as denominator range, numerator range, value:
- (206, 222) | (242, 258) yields 0.83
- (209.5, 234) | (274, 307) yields 0.79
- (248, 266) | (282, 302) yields 0.96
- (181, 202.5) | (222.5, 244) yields 1.28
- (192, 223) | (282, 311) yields 0.96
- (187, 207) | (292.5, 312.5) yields 1.20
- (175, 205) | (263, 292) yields 1.17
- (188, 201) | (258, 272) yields 1.20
